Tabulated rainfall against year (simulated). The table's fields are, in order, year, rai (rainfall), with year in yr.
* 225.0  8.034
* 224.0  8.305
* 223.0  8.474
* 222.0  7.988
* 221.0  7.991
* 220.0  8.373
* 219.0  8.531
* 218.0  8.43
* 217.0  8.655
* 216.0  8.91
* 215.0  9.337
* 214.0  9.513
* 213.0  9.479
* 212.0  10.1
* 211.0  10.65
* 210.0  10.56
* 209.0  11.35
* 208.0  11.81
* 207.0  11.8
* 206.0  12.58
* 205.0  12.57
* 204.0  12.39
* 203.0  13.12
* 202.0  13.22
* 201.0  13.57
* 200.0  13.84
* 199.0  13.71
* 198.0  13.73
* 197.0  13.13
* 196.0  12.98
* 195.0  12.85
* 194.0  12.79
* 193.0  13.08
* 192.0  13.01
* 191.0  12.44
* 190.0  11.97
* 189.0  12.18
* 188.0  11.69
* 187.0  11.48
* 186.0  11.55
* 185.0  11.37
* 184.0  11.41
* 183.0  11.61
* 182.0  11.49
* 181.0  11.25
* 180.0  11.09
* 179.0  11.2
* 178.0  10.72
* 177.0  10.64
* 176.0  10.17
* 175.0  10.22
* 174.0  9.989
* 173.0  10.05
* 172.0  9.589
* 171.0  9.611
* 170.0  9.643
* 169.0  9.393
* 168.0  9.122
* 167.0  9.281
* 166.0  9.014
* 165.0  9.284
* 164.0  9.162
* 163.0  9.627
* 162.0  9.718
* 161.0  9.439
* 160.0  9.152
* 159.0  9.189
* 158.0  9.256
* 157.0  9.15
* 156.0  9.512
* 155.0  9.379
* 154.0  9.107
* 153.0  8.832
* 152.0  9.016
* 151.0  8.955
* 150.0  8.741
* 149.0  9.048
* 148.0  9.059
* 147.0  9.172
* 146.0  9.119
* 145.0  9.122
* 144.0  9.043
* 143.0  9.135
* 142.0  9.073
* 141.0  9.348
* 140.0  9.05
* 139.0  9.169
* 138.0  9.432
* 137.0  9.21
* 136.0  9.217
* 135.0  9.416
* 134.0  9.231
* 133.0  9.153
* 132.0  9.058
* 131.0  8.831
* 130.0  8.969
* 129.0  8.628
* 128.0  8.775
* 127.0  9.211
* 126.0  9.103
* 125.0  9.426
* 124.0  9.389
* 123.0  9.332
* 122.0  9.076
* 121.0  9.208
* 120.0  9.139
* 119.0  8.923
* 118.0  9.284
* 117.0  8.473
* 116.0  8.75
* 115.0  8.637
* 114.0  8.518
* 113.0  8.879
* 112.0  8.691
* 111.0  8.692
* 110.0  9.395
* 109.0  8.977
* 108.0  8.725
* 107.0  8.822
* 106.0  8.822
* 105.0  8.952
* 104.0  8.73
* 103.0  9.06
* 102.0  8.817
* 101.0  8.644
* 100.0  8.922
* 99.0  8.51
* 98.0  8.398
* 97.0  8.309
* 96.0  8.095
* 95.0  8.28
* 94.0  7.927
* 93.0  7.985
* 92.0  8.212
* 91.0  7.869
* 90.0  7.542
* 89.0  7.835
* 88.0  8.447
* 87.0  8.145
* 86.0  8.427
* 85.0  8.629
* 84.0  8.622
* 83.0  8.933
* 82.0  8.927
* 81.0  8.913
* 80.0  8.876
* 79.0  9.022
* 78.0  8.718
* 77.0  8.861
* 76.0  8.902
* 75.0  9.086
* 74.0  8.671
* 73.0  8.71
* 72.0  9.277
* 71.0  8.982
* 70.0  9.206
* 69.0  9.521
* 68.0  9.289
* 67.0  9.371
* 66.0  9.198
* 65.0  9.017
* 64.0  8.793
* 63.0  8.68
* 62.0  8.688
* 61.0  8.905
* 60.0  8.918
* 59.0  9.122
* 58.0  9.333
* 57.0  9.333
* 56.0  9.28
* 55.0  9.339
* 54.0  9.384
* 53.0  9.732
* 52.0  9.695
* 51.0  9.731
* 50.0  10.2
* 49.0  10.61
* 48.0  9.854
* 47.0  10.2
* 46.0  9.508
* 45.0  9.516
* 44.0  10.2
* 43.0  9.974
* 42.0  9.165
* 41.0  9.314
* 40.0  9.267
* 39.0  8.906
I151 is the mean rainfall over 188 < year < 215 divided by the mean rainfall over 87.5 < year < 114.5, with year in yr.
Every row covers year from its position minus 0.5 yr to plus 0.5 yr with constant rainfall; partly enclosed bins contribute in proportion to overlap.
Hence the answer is 1.4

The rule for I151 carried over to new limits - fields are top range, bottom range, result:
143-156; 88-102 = 1.10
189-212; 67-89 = 1.42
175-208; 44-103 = 1.36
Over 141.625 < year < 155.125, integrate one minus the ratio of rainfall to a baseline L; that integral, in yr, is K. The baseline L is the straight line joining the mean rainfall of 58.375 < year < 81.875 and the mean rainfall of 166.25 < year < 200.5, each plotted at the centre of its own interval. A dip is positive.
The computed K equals 2.04 yr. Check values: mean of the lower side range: 8.99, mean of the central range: 9.05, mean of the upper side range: 11.4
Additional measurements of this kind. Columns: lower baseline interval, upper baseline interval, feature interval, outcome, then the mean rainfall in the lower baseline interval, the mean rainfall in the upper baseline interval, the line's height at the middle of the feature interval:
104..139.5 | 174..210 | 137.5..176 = 4.4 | 9.01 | 12.1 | 10.5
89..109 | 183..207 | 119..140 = 1.3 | 8.45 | 12.6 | 9.77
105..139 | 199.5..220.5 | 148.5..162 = 0.8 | 9.01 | 10.9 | 9.72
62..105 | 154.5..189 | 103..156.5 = 2.3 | 8.68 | 10.2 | 9.46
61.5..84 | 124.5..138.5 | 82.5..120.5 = 2.0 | 8.98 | 9.12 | 9.05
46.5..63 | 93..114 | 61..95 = 1.5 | 9.49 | 8.66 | 9.1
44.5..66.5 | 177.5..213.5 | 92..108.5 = 2.7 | 9.41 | 12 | 10.3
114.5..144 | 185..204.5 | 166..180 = 1.9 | 9.09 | 12.7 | 11.5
